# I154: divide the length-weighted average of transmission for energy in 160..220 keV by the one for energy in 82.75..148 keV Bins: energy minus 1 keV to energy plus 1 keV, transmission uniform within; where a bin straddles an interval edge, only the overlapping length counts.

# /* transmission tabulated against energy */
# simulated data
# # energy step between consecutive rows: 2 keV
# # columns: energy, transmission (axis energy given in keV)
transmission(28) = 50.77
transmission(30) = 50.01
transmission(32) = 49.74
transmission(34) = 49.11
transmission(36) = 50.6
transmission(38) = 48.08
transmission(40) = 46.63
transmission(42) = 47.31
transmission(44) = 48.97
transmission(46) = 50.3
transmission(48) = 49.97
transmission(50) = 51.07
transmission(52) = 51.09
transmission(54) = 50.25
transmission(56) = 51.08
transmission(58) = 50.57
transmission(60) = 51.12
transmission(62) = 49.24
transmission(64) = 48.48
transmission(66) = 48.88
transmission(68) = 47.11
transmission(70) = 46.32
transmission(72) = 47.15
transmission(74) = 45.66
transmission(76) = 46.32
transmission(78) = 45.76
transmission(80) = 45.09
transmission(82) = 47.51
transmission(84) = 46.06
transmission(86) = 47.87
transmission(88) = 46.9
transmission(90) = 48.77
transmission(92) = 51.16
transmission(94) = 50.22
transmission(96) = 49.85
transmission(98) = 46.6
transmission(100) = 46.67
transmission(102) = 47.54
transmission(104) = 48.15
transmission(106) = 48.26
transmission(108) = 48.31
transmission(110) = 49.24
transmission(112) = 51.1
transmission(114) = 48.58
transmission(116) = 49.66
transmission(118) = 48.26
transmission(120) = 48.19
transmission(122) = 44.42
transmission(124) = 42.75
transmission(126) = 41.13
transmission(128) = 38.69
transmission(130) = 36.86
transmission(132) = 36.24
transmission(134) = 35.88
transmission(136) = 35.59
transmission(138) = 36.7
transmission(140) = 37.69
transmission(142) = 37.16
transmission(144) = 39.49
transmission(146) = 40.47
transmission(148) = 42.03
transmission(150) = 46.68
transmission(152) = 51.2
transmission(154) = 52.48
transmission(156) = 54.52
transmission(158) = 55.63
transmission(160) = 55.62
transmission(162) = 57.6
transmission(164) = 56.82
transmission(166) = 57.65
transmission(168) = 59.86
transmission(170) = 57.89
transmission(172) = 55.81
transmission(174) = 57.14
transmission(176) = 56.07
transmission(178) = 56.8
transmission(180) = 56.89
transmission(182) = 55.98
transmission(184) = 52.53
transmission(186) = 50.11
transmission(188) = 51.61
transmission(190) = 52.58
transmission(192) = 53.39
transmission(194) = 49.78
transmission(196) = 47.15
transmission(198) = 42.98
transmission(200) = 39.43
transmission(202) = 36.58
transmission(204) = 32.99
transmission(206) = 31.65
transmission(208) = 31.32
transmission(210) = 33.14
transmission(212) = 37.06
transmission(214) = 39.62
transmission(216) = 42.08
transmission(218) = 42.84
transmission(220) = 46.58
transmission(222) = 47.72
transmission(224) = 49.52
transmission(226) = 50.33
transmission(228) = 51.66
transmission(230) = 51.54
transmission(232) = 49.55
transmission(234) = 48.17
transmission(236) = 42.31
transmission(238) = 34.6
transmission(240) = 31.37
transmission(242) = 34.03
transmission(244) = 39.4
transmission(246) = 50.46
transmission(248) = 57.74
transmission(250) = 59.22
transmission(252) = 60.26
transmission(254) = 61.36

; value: 1.1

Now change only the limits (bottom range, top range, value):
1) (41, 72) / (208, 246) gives 0.87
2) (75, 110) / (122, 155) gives 0.85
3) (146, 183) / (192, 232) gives 0.79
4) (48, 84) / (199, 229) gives 0.84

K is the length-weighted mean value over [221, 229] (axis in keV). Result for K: 49.8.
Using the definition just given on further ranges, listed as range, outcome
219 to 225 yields 47.9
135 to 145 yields 37.3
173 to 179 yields 56.7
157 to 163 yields 56.3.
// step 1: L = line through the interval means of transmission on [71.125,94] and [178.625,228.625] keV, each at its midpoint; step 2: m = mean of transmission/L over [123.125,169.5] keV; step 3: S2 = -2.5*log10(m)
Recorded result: 0.01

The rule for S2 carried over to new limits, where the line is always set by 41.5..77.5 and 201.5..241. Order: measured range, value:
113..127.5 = 0.01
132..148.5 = 0.19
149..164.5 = -0.20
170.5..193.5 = -0.25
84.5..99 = -0.03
